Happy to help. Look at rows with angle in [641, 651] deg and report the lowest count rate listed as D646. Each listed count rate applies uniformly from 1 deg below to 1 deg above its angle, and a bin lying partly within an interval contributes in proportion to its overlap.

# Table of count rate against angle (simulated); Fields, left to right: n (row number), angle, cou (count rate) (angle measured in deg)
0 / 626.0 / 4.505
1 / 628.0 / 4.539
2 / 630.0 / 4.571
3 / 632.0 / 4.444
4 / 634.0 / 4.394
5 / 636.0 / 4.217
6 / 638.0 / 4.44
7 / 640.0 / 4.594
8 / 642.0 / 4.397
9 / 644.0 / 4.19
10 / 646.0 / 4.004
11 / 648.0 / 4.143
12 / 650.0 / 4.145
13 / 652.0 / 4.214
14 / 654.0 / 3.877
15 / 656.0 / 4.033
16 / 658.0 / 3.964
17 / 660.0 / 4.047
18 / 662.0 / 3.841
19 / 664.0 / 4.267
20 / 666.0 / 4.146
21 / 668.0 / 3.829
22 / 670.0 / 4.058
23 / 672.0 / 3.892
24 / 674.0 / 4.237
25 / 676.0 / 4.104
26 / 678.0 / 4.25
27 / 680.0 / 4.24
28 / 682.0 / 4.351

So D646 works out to 4.004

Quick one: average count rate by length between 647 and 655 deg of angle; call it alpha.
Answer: 4.09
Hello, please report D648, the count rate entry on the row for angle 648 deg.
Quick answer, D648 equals 4.143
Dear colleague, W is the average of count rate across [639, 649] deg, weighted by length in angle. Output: 4.27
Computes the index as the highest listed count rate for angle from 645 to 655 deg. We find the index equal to 4.214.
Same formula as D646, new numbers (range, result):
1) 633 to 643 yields 4.217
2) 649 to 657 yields 3.877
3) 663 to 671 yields 3.829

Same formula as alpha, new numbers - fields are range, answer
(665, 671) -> 4.01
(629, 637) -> 4.41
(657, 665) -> 4.03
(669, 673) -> 3.97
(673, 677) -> 4.17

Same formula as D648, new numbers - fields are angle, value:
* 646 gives 4.004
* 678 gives 4.25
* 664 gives 4.267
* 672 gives 3.892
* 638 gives 4.44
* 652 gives 4.214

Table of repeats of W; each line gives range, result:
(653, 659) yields 3.96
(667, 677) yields 4.02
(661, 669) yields 4.02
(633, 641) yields 4.41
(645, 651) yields 4.1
